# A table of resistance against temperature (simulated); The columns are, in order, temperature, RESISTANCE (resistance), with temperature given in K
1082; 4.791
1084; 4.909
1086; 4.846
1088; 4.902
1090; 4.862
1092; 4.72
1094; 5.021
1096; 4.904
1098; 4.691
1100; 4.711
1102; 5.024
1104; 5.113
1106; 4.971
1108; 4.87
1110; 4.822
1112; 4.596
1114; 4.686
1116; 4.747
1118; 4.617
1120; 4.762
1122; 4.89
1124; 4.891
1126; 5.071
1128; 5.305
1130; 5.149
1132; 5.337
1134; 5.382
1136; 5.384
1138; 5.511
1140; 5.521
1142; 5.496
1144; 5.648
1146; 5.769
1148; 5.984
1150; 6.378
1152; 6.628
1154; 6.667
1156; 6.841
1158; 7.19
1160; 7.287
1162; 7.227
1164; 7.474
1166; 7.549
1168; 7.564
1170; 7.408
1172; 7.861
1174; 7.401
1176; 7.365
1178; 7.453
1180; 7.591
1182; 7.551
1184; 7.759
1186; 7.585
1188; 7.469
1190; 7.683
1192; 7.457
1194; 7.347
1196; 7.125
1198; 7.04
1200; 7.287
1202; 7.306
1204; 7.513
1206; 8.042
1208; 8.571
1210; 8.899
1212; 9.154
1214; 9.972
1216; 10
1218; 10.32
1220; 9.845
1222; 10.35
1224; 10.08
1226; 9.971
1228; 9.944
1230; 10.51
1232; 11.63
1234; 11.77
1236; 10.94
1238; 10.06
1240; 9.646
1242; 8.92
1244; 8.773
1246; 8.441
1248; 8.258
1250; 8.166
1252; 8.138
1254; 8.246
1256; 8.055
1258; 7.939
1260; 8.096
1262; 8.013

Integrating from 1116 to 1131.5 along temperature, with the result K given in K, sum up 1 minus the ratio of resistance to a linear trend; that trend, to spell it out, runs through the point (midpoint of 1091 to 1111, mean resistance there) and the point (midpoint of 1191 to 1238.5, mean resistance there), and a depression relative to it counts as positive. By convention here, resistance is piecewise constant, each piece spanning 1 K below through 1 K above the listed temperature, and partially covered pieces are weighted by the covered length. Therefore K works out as 2.1 K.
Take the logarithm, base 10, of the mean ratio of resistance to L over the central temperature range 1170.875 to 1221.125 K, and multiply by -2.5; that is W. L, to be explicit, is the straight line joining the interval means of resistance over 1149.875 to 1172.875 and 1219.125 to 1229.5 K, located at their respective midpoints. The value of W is 0.09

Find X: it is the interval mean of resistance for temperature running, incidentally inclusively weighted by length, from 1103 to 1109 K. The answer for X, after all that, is 4.98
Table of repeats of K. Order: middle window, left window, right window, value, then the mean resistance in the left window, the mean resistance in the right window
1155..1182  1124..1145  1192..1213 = -3.40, 5.36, 7.81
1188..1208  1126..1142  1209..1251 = 2.00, 5.36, 9.79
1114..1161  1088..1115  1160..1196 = 3.60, 4.85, 7.5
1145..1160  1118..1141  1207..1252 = -0.77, 5.17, 9.7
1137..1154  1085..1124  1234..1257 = 0.39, 4.83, 9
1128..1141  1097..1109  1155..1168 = 1.69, 4.9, 7.28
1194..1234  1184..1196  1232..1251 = -3.09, 7.5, 9.56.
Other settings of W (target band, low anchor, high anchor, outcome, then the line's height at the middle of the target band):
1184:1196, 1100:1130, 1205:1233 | 0.13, 8.43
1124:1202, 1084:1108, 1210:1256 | 0.08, 7.21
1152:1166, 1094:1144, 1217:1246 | -0.04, 6.85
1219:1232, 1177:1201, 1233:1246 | -0.11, 9.22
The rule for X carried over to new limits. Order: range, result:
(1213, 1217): 9.99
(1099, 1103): 4.87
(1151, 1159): 6.83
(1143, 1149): 5.8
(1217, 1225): 10.1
